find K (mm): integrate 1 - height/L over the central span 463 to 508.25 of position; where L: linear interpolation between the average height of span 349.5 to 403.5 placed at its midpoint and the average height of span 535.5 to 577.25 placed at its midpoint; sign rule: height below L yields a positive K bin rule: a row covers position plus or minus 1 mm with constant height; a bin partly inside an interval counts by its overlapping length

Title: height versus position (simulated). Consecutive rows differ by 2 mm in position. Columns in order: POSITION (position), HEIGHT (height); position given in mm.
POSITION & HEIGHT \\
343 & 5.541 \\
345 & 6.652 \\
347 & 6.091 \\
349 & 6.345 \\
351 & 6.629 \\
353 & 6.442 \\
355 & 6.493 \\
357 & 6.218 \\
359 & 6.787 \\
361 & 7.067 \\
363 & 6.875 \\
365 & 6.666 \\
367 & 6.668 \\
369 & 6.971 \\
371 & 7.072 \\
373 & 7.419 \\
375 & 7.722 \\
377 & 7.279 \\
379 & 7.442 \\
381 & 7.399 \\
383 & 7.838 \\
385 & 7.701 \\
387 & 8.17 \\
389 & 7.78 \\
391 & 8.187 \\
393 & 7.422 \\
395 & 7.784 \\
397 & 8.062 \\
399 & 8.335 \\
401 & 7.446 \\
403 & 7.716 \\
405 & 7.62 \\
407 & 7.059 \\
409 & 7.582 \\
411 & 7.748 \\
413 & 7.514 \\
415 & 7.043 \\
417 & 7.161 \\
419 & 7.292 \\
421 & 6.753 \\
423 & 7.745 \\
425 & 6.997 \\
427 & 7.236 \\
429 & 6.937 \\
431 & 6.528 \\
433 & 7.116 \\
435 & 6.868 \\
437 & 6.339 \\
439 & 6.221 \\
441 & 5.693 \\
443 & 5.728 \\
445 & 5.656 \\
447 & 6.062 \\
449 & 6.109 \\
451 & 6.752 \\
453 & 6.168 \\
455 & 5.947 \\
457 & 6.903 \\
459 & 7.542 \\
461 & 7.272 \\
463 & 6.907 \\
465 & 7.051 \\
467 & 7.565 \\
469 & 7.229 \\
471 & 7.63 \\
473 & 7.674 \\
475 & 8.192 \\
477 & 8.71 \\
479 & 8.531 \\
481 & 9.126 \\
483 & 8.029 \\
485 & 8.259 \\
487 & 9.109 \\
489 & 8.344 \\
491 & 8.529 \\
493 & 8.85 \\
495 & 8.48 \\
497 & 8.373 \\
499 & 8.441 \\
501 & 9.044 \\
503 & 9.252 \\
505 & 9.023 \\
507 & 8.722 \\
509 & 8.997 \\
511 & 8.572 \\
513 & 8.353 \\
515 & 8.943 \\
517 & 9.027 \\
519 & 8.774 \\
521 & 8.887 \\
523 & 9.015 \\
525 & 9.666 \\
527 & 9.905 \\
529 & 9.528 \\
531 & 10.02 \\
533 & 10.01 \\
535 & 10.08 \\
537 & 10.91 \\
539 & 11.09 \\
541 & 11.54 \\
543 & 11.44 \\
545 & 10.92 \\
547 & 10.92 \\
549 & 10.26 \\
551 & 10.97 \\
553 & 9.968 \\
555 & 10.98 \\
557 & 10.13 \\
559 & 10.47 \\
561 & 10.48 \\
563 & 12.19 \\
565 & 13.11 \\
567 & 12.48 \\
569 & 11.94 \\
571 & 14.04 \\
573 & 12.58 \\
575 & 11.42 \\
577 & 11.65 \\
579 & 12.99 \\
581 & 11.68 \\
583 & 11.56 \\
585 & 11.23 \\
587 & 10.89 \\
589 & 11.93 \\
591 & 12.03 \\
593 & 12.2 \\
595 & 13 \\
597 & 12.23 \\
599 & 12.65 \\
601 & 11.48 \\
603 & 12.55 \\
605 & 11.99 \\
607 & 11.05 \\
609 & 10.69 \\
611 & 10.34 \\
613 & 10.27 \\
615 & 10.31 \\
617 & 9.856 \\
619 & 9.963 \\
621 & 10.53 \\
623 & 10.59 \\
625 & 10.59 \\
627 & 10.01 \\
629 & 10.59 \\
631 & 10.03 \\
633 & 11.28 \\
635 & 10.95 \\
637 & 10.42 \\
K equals 6.69 mm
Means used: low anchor 7.31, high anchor 11.4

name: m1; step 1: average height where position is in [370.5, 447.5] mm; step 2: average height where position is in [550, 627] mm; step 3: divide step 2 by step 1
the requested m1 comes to 1.58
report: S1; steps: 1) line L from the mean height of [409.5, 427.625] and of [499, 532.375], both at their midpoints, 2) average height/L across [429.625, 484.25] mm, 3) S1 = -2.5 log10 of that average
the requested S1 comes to 0.14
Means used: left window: 7.29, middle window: 7.03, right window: 9.1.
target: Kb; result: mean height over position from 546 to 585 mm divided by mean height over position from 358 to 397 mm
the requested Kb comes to 1.56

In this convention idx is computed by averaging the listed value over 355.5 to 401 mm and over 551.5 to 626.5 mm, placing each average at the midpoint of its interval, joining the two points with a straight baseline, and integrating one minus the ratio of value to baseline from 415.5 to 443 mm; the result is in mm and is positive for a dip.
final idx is 5.14 mm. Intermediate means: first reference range 7.39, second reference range 11.4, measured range 6.8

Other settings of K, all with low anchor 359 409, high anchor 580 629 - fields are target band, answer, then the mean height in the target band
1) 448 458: 2.6 mm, 6.38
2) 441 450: 2.8 mm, 5.87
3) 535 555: -1.3 mm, 10.9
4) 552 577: -2.6 mm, 11.6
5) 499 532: 2.1 mm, 9.09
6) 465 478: 1.7 mm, 7.77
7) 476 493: 1.1 mm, 8.6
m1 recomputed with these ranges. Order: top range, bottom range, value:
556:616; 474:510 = 1.35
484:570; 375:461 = 1.38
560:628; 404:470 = 1.68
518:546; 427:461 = 1.57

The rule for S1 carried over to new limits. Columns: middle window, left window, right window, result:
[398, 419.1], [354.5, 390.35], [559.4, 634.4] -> 0.054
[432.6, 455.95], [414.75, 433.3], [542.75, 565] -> 0.230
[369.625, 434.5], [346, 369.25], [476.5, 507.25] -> -0.030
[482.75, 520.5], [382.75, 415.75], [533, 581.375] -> 0.161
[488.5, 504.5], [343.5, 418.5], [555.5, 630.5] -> 0.101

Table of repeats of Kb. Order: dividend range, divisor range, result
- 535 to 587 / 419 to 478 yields 1.66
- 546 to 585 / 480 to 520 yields 1.33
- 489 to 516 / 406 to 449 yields 1.28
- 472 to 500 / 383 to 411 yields 1.09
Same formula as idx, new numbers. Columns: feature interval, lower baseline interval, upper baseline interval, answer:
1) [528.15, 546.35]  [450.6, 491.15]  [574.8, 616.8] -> -1.6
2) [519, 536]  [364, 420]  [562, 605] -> 1.9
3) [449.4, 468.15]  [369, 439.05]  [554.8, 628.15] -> 3.7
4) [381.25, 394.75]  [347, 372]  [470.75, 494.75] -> -1.4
